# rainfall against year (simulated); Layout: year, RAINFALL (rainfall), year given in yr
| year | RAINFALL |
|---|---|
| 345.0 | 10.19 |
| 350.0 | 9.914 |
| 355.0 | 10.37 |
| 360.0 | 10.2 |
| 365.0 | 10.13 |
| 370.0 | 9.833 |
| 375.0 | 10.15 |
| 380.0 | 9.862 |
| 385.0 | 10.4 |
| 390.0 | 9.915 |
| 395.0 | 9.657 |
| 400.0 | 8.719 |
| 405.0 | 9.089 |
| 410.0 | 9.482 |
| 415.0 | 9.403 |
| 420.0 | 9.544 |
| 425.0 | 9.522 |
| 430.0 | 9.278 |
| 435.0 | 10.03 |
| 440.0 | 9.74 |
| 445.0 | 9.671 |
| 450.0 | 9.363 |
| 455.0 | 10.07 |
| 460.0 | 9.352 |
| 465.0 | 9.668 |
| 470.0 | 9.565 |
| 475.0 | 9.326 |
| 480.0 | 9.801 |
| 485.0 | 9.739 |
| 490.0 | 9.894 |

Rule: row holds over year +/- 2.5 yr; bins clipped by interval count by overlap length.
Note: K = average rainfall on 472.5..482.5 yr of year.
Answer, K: 9.56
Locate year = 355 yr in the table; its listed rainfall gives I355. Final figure 10.37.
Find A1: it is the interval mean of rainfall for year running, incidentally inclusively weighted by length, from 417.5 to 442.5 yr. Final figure 9.62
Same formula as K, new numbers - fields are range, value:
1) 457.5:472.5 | 9.53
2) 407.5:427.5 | 9.49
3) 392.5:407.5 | 9.15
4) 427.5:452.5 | 9.62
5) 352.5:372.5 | 10.1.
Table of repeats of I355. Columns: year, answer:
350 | 9.914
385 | 10.4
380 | 9.862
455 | 10.07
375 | 10.15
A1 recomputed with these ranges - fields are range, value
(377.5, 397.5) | 9.96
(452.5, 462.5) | 9.71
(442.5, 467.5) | 9.62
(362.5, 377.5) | 10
